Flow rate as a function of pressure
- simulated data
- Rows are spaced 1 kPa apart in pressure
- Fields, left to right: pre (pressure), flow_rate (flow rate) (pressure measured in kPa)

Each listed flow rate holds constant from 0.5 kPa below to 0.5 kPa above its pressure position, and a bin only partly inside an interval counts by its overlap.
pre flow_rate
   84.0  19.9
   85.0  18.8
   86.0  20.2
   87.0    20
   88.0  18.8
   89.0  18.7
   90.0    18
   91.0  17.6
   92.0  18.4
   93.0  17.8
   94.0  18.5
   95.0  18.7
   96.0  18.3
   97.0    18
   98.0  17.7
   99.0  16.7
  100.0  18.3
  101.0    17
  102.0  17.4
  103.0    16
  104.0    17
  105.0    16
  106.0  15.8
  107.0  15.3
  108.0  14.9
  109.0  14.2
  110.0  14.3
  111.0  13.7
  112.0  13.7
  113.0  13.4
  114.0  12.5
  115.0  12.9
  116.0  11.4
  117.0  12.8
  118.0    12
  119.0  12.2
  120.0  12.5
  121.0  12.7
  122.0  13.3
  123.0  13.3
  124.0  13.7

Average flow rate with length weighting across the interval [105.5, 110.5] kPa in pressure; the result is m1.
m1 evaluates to 14.9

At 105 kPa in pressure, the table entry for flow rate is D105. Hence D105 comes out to 16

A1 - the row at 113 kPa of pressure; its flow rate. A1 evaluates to 13.4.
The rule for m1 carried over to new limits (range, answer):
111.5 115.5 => 13.1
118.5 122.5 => 12.7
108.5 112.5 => 14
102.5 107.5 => 16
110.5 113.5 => 13.6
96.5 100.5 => 17.7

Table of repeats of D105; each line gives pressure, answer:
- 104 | 17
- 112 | 13.7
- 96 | 18.3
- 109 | 14.2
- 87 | 20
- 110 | 14.3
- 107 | 15.3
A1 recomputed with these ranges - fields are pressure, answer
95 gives 18.7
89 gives 18.7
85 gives 18.8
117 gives 12.8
